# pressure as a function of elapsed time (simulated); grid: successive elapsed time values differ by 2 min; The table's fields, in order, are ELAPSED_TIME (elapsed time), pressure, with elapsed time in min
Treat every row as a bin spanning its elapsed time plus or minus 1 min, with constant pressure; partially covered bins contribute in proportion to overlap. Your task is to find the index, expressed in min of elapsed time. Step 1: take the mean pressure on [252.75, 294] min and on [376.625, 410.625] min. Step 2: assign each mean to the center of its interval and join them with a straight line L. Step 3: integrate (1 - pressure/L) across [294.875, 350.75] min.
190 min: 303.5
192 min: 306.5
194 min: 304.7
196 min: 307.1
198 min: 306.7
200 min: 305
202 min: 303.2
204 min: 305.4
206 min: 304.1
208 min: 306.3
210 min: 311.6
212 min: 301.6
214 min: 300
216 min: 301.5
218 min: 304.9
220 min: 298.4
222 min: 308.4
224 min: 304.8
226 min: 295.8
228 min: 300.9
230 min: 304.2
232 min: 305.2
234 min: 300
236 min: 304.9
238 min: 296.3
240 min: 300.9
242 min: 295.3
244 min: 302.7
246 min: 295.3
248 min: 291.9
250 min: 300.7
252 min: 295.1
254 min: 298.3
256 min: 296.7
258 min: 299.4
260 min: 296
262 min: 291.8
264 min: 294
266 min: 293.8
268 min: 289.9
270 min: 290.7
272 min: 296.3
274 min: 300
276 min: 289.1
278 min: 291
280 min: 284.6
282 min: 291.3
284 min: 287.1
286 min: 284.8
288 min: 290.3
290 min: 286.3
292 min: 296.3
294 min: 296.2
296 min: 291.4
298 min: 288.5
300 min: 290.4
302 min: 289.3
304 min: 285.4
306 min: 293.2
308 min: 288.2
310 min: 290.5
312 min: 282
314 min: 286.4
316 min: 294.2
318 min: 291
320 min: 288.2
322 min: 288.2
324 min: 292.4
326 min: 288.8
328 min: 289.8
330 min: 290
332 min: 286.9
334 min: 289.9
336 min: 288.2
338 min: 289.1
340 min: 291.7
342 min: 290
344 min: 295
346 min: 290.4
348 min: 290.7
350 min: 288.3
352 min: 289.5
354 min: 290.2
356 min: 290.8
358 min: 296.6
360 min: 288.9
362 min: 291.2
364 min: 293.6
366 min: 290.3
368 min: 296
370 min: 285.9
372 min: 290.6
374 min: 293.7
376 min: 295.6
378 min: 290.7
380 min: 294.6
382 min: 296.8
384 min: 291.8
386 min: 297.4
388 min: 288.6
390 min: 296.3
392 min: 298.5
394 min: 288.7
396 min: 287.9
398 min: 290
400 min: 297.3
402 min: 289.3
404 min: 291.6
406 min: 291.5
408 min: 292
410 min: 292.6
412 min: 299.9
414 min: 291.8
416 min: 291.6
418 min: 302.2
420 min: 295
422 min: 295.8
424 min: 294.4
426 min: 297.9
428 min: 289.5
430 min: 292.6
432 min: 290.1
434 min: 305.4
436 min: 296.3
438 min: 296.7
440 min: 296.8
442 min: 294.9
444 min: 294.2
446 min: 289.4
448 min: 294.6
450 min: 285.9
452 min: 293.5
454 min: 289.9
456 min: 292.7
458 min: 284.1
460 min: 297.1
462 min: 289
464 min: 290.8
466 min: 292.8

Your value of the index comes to 0.6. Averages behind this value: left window 292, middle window 290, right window 293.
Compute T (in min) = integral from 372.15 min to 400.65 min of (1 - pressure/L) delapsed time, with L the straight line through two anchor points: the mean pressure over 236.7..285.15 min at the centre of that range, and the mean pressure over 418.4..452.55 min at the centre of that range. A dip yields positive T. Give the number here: 0.1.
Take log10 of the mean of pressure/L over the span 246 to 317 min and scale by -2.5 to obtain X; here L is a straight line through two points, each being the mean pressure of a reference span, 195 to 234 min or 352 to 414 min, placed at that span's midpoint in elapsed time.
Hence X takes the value 0.03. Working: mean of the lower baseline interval 304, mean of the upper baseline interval 293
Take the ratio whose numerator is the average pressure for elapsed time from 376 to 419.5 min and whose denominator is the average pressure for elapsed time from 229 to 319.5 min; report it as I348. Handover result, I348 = 1.0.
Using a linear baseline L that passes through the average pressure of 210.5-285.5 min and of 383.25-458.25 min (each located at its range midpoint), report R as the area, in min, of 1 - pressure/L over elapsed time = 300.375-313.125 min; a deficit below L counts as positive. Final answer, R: 0.34 min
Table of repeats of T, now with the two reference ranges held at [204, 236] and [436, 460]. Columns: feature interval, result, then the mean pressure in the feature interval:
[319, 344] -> 0.7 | 290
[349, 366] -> 0.3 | 291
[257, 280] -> 0.6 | 293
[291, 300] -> 0.2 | 293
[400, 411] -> 0.1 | 292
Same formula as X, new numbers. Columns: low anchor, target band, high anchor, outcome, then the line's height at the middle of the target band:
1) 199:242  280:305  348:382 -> 0.03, 297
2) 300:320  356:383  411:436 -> 0.00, 292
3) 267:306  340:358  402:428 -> 0.01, 292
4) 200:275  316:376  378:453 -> 0.02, 296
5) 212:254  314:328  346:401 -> 0.02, 295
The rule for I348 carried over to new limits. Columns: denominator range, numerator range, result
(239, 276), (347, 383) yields 0.99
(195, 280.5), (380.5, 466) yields 0.98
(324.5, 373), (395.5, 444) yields 1.01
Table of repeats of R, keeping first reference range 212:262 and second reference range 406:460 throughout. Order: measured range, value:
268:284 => 0.4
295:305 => 0.3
